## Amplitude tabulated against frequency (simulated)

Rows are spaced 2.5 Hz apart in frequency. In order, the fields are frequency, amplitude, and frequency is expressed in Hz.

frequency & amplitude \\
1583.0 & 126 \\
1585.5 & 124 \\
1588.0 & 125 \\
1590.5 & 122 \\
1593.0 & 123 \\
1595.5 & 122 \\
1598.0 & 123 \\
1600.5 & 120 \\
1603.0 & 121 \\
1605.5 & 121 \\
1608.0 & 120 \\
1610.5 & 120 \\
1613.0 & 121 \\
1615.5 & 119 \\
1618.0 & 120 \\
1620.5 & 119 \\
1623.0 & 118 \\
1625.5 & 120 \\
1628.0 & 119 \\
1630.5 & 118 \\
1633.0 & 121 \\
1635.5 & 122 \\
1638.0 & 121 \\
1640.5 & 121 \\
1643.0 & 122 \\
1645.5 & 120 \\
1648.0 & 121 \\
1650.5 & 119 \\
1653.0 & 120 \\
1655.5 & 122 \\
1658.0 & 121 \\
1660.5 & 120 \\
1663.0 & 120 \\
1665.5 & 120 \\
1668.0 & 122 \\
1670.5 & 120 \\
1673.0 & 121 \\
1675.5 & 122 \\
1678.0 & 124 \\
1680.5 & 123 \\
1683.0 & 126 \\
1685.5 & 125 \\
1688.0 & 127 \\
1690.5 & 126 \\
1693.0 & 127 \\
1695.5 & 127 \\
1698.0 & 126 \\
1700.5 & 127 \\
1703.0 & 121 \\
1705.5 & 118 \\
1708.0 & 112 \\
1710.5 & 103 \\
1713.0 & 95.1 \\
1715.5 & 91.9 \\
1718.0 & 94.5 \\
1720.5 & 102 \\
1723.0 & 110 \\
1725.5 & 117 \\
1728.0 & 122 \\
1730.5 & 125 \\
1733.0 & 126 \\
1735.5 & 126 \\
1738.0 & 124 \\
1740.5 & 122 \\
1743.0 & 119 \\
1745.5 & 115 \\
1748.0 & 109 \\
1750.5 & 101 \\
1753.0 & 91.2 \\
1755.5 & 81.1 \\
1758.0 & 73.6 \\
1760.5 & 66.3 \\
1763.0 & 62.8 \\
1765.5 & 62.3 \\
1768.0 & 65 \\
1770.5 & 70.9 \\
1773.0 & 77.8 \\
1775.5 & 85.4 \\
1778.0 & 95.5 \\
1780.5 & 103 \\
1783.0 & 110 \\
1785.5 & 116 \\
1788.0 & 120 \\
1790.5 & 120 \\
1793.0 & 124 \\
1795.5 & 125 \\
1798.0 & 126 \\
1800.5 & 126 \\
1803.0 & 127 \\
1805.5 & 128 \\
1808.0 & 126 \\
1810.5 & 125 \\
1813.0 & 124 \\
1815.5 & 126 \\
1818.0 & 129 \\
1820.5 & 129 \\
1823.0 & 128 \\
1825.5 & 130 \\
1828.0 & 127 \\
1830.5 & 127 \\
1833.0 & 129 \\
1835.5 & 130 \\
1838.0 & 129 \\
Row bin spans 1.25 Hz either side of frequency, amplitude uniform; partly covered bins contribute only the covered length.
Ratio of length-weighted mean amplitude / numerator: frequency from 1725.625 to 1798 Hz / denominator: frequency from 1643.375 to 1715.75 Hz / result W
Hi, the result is 0.85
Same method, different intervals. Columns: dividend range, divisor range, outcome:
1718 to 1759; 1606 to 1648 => 0.92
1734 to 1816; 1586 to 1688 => 0.87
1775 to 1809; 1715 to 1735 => 1.04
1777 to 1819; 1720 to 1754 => 1.05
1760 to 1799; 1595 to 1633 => 0.80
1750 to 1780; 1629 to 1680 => 0.64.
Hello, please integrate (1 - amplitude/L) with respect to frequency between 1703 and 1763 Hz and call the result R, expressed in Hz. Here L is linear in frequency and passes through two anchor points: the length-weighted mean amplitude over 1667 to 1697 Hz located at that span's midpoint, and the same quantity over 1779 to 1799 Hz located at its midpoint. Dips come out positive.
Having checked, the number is 7.6 Hz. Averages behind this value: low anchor 124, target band 106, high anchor 118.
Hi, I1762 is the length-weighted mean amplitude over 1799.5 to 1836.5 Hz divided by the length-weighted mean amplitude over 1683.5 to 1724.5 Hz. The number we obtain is 1.11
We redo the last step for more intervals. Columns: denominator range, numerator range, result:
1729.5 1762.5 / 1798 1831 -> 1.21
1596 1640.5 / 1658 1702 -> 1.03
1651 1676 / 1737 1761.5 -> 0.83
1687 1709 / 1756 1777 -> 0.58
